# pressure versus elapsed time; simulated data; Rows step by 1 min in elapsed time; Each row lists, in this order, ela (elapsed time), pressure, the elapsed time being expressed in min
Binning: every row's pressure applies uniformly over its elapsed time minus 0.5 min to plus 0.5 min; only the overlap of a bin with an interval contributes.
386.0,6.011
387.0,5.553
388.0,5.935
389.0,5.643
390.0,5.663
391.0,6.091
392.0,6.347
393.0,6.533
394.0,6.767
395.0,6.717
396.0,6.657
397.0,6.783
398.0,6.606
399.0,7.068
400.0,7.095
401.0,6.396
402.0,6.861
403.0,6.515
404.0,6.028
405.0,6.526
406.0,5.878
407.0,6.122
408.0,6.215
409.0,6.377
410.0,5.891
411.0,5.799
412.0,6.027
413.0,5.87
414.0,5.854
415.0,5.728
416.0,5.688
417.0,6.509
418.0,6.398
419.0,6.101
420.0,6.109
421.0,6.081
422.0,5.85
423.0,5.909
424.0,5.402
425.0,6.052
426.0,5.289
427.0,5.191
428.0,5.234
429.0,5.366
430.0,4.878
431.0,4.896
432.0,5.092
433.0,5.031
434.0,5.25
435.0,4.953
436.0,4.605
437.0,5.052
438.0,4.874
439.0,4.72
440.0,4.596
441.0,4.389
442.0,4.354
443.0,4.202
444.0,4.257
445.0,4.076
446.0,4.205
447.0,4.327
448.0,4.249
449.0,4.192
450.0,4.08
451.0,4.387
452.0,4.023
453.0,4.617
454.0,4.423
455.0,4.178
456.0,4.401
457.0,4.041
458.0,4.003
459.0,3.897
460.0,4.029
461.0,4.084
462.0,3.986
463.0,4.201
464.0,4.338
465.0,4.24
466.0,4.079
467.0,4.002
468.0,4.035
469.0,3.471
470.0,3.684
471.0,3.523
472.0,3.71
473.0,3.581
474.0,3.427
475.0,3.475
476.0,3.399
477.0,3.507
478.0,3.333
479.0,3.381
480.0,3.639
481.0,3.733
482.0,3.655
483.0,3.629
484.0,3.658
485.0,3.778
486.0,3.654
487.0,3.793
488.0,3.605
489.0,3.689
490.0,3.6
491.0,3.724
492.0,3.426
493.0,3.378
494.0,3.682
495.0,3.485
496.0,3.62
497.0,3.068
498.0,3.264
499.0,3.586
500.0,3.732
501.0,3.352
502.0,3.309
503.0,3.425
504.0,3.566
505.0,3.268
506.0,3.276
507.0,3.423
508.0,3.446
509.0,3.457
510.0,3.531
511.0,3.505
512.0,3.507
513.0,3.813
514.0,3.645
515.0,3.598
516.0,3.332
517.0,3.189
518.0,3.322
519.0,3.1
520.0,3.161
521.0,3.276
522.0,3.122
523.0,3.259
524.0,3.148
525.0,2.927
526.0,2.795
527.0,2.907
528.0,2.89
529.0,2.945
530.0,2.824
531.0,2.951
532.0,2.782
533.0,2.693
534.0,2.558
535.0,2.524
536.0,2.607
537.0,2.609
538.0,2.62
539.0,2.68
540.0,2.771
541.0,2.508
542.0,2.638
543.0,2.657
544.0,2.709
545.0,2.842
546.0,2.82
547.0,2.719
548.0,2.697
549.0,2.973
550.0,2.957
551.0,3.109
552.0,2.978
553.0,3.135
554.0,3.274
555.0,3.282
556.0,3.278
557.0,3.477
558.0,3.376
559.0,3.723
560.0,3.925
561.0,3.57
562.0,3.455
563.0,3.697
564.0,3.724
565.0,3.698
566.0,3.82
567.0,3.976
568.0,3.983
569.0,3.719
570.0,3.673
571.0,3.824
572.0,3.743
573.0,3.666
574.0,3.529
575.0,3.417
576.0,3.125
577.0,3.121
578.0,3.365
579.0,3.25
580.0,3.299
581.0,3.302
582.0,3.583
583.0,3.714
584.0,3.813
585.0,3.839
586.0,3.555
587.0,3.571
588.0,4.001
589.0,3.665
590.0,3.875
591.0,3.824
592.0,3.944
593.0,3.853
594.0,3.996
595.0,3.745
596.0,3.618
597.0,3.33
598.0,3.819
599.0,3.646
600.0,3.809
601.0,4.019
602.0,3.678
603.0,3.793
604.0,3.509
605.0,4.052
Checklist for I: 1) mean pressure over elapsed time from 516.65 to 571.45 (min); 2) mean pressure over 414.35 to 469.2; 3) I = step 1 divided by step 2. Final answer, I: 0.66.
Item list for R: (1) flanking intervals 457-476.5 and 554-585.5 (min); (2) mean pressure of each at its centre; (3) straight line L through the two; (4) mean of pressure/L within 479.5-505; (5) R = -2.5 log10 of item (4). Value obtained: 0.068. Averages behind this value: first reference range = 3.86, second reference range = 3.57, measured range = 3.56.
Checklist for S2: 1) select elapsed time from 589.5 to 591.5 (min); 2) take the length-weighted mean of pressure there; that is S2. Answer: 3.85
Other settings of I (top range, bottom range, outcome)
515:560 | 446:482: 0.76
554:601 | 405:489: 0.79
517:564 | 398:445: 0.54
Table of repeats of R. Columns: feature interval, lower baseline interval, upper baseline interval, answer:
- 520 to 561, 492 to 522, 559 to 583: 0.185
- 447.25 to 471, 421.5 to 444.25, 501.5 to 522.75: 0.097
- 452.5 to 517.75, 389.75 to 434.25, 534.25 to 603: 0.288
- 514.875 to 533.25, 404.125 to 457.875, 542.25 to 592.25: 0.288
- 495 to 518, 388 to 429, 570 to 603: 0.350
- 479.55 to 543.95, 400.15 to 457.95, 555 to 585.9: 0.301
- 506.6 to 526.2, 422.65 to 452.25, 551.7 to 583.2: 0.202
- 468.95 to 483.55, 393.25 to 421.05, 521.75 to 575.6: 0.322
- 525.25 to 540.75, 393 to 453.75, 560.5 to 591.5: 0.452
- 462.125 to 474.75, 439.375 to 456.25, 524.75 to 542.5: 0.019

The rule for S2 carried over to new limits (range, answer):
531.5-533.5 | 2.74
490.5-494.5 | 3.55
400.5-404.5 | 6.45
